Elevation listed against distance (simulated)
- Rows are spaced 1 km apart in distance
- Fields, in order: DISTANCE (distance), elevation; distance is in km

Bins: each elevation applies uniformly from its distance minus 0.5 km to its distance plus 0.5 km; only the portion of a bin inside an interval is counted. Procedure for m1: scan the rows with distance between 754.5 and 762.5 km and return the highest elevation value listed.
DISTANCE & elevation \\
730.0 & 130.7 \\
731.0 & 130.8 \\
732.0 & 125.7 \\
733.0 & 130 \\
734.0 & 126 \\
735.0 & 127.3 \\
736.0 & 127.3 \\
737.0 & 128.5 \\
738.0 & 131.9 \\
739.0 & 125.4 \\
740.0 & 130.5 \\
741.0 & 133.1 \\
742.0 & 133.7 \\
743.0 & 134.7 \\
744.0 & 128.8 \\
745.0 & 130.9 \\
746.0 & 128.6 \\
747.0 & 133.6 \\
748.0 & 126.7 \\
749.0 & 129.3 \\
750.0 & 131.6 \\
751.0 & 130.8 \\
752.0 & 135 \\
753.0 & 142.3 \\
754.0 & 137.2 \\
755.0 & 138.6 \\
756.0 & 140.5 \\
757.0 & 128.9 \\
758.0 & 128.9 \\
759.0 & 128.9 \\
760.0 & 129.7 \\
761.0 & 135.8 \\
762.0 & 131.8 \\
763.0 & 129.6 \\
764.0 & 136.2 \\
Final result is 140.5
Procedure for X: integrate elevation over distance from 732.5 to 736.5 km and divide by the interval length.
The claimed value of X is 128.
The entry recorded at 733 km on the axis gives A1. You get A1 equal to 130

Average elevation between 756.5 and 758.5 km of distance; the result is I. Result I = 129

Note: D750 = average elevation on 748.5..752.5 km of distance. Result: 132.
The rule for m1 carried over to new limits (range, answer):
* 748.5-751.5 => 131.6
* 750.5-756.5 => 142.3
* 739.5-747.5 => 134.7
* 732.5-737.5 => 130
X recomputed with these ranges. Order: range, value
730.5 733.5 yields 129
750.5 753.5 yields 136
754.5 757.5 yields 136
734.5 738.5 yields 129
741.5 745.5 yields 132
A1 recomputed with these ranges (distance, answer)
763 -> 129.6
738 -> 131.9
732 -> 125.7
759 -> 128.9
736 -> 127.3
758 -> 128.9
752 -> 135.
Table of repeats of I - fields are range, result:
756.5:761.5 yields 130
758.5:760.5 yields 129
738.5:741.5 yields 130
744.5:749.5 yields 130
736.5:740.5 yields 129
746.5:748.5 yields 130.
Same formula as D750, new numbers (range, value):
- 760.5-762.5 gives 134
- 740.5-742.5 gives 133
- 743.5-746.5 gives 129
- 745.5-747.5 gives 131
